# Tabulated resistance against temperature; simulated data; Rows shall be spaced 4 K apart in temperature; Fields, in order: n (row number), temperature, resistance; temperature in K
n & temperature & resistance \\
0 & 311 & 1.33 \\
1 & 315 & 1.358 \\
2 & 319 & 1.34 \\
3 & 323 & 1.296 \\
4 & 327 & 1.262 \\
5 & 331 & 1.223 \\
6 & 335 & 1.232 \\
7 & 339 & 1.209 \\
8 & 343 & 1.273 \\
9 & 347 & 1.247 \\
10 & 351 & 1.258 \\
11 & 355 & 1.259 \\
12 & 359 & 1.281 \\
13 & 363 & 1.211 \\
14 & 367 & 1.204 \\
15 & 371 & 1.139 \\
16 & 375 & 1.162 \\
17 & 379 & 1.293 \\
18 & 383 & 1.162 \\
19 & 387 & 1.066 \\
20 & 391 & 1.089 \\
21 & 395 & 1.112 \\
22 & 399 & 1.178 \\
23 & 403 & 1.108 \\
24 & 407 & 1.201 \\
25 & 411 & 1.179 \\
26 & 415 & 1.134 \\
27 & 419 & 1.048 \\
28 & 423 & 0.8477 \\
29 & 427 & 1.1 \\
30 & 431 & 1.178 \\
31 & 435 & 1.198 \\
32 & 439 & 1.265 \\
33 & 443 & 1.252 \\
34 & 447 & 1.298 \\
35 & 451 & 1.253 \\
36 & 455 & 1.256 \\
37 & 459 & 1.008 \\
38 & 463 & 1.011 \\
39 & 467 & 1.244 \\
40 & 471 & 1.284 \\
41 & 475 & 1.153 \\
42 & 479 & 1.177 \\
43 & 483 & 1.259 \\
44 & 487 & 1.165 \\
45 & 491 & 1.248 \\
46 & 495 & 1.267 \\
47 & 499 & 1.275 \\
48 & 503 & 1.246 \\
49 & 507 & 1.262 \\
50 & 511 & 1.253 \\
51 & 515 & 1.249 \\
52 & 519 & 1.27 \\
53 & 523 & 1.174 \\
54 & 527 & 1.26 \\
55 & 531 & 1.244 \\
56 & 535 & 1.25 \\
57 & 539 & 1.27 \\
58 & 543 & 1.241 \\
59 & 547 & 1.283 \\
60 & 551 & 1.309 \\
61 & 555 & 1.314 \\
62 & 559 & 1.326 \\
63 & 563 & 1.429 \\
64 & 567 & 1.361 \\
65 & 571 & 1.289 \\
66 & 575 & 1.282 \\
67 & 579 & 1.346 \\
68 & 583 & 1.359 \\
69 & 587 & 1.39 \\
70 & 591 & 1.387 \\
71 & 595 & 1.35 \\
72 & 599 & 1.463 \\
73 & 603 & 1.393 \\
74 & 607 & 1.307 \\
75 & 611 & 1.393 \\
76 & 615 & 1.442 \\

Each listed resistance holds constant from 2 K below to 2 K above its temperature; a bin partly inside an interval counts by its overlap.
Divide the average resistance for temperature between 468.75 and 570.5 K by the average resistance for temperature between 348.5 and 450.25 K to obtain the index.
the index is 1.08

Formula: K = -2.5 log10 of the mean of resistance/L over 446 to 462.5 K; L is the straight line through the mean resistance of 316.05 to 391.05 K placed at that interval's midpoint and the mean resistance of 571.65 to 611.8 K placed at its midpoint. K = 0.09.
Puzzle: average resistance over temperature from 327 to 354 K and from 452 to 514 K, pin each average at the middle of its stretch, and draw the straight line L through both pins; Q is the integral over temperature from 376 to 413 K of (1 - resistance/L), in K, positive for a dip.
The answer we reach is 2.3 K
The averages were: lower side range 1.24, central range 1.15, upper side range 1.21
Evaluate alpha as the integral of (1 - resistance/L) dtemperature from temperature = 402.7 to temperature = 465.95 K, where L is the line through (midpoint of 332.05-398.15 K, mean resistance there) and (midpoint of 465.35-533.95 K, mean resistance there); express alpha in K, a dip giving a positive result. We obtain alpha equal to 3.7 K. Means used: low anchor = 1.2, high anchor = 1.24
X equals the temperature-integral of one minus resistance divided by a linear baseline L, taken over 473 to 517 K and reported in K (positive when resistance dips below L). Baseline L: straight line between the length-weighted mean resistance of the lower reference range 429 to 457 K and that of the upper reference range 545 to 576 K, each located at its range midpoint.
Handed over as 1.6 K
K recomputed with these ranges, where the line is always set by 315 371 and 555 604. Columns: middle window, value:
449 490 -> 0.11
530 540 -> 0.07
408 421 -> 0.14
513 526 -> 0.09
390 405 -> 0.14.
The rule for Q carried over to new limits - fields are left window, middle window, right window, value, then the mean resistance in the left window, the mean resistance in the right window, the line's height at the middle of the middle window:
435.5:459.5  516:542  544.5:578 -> 1.07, 1.23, 1.32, 1.3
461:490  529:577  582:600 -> 0.79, 1.19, 1.39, 1.32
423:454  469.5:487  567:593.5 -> 0.40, 1.2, 1.34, 1.24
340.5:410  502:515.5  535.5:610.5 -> 0.39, 1.19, 1.34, 1.29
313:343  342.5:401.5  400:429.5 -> -0.51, 1.27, 1.09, 1.18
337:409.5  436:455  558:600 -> -0.17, 1.19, 1.36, 1.25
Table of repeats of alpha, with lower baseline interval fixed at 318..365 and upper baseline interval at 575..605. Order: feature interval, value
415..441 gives 3.81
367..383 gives 0.98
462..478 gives 1.64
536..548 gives 0.81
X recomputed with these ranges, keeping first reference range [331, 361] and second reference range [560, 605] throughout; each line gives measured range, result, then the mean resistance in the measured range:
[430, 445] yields 0.8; 1.23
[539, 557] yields 0.9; 1.28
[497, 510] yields 0.7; 1.26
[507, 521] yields 0.8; 1.26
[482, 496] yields 1.0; 1.23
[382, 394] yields 1.6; 1.1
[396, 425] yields 4.1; 1.1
